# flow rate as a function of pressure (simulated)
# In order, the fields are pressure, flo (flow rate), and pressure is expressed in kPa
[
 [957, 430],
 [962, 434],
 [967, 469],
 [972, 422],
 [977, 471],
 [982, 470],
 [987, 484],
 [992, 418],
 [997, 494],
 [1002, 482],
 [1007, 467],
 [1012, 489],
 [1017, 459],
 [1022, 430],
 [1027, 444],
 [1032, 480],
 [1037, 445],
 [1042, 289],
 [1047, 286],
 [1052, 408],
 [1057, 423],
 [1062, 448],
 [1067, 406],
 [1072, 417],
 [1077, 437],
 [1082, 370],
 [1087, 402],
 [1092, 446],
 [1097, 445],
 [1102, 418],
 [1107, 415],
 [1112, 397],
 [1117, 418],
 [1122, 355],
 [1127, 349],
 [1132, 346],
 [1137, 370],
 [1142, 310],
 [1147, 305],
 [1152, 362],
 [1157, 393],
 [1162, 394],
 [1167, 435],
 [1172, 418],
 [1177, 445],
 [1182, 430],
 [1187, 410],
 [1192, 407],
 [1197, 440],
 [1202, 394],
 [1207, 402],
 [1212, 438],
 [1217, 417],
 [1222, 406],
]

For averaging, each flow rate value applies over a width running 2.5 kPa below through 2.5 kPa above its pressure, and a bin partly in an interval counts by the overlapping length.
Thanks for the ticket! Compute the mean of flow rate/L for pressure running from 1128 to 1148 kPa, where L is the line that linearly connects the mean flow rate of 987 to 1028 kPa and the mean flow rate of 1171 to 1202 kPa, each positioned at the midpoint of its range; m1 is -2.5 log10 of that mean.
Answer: 0.28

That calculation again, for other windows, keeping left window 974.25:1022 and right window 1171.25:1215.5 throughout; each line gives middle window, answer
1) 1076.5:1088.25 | 0.13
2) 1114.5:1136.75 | 0.19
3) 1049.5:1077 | 0.08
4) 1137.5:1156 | 0.27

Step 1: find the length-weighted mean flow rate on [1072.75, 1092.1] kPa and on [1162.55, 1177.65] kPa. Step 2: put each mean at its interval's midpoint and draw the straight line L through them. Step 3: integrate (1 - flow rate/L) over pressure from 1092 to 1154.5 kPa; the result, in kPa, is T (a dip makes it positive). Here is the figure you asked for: 6.01 kPa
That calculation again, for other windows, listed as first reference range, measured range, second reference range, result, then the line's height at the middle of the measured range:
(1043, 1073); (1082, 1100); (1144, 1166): -1.83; 383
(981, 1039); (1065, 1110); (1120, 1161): -2.43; 396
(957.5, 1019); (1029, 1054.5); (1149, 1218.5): 3.75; 449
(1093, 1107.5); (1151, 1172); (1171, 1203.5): 1.13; 424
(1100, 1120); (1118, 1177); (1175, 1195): 6.40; 417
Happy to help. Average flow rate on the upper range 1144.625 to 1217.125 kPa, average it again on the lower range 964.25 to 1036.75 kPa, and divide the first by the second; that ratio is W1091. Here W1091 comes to 0.9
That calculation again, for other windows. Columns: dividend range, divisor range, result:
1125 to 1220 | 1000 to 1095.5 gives 0.93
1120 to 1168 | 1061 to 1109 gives 0.86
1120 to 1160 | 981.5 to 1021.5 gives 0.75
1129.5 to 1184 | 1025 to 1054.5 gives 0.98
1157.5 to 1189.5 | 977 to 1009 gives 0.90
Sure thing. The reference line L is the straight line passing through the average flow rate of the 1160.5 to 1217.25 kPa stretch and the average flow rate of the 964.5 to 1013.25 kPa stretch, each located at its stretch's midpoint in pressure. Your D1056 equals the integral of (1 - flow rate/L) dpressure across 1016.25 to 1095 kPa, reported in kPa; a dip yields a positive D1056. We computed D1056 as 6.91 kPa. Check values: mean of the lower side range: 466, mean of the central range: 411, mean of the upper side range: 420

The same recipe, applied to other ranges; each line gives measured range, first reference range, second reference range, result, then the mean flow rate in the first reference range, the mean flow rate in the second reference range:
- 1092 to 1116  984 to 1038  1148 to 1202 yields 0.63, 463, 409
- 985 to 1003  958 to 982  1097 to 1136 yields -1.15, 450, 389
